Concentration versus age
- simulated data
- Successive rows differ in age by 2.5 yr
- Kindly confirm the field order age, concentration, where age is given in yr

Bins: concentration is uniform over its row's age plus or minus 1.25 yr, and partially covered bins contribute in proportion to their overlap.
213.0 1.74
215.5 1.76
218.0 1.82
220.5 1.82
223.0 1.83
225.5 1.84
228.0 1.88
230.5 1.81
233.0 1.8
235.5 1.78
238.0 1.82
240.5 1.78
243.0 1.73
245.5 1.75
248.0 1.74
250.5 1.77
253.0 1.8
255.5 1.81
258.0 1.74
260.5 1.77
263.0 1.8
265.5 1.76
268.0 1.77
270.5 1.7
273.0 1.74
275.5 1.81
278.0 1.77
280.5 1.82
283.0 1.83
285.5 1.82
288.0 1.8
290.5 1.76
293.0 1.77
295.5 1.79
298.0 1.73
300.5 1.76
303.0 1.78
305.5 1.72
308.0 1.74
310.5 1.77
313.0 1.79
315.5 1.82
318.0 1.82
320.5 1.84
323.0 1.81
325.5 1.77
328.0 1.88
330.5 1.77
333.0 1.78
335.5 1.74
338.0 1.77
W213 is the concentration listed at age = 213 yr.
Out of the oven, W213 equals 1.74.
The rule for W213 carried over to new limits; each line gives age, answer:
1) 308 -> 1.74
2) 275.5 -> 1.81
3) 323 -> 1.81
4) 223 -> 1.83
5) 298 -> 1.73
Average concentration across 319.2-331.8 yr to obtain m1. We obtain 1.81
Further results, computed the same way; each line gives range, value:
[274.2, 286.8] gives 1.81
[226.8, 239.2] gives 1.82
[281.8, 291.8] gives 1.8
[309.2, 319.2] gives 1.8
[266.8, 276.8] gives 1.75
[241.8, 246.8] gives 1.74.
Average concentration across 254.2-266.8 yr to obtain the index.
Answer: 1.78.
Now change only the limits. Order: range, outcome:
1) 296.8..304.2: 1.76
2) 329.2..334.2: 1.78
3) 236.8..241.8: 1.8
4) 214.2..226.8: 1.81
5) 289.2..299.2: 1.76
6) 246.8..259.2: 1.77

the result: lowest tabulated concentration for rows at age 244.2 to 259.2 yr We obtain 1.74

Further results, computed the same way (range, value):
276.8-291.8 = 1.76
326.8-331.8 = 1.77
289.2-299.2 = 1.73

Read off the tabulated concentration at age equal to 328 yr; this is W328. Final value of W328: 1.88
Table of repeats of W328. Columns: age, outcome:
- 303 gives 1.78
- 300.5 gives 1.76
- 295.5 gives 1.79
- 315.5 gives 1.82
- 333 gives 1.78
